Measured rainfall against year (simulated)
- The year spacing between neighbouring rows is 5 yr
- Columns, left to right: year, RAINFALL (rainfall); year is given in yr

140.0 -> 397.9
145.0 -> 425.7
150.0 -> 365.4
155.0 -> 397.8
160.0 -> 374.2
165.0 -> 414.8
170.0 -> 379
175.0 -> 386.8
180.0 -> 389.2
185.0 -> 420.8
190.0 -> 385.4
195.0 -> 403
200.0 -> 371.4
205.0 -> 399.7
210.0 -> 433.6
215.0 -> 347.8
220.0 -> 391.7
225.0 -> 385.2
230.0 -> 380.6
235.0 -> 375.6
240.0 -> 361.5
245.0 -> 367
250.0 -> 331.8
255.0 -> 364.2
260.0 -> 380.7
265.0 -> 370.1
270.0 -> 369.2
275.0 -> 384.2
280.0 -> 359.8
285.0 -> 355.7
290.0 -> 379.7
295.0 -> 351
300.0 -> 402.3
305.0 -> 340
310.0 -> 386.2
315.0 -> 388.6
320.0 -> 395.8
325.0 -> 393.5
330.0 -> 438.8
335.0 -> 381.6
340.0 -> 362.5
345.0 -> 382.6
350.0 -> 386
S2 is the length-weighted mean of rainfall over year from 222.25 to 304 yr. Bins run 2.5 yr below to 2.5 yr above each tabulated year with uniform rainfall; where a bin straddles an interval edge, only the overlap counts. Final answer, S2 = 369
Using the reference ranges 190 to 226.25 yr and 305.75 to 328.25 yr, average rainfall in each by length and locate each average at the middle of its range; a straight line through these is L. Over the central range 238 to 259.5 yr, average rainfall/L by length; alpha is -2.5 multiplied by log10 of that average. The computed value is 0.09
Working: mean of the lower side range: 390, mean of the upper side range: 389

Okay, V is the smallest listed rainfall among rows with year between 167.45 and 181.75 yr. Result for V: 379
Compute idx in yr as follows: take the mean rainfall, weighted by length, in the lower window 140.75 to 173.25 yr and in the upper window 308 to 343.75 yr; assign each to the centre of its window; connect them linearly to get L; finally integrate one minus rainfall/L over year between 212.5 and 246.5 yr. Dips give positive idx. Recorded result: 1.7 yr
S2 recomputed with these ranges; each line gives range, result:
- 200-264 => 376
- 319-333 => 410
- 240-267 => 363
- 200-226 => 390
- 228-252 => 364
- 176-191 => 399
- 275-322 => 374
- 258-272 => 373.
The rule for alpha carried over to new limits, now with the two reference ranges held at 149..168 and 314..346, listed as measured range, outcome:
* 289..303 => 0.04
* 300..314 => 0.05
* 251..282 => 0.06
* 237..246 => 0.08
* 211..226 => 0.03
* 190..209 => -0.01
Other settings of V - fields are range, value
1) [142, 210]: 365.4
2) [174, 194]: 385.4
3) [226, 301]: 331.8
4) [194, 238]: 347.8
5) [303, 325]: 340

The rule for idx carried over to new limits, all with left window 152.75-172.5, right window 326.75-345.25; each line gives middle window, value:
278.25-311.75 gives 2.1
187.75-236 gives 0.5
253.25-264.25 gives 0.5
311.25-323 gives 0.0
